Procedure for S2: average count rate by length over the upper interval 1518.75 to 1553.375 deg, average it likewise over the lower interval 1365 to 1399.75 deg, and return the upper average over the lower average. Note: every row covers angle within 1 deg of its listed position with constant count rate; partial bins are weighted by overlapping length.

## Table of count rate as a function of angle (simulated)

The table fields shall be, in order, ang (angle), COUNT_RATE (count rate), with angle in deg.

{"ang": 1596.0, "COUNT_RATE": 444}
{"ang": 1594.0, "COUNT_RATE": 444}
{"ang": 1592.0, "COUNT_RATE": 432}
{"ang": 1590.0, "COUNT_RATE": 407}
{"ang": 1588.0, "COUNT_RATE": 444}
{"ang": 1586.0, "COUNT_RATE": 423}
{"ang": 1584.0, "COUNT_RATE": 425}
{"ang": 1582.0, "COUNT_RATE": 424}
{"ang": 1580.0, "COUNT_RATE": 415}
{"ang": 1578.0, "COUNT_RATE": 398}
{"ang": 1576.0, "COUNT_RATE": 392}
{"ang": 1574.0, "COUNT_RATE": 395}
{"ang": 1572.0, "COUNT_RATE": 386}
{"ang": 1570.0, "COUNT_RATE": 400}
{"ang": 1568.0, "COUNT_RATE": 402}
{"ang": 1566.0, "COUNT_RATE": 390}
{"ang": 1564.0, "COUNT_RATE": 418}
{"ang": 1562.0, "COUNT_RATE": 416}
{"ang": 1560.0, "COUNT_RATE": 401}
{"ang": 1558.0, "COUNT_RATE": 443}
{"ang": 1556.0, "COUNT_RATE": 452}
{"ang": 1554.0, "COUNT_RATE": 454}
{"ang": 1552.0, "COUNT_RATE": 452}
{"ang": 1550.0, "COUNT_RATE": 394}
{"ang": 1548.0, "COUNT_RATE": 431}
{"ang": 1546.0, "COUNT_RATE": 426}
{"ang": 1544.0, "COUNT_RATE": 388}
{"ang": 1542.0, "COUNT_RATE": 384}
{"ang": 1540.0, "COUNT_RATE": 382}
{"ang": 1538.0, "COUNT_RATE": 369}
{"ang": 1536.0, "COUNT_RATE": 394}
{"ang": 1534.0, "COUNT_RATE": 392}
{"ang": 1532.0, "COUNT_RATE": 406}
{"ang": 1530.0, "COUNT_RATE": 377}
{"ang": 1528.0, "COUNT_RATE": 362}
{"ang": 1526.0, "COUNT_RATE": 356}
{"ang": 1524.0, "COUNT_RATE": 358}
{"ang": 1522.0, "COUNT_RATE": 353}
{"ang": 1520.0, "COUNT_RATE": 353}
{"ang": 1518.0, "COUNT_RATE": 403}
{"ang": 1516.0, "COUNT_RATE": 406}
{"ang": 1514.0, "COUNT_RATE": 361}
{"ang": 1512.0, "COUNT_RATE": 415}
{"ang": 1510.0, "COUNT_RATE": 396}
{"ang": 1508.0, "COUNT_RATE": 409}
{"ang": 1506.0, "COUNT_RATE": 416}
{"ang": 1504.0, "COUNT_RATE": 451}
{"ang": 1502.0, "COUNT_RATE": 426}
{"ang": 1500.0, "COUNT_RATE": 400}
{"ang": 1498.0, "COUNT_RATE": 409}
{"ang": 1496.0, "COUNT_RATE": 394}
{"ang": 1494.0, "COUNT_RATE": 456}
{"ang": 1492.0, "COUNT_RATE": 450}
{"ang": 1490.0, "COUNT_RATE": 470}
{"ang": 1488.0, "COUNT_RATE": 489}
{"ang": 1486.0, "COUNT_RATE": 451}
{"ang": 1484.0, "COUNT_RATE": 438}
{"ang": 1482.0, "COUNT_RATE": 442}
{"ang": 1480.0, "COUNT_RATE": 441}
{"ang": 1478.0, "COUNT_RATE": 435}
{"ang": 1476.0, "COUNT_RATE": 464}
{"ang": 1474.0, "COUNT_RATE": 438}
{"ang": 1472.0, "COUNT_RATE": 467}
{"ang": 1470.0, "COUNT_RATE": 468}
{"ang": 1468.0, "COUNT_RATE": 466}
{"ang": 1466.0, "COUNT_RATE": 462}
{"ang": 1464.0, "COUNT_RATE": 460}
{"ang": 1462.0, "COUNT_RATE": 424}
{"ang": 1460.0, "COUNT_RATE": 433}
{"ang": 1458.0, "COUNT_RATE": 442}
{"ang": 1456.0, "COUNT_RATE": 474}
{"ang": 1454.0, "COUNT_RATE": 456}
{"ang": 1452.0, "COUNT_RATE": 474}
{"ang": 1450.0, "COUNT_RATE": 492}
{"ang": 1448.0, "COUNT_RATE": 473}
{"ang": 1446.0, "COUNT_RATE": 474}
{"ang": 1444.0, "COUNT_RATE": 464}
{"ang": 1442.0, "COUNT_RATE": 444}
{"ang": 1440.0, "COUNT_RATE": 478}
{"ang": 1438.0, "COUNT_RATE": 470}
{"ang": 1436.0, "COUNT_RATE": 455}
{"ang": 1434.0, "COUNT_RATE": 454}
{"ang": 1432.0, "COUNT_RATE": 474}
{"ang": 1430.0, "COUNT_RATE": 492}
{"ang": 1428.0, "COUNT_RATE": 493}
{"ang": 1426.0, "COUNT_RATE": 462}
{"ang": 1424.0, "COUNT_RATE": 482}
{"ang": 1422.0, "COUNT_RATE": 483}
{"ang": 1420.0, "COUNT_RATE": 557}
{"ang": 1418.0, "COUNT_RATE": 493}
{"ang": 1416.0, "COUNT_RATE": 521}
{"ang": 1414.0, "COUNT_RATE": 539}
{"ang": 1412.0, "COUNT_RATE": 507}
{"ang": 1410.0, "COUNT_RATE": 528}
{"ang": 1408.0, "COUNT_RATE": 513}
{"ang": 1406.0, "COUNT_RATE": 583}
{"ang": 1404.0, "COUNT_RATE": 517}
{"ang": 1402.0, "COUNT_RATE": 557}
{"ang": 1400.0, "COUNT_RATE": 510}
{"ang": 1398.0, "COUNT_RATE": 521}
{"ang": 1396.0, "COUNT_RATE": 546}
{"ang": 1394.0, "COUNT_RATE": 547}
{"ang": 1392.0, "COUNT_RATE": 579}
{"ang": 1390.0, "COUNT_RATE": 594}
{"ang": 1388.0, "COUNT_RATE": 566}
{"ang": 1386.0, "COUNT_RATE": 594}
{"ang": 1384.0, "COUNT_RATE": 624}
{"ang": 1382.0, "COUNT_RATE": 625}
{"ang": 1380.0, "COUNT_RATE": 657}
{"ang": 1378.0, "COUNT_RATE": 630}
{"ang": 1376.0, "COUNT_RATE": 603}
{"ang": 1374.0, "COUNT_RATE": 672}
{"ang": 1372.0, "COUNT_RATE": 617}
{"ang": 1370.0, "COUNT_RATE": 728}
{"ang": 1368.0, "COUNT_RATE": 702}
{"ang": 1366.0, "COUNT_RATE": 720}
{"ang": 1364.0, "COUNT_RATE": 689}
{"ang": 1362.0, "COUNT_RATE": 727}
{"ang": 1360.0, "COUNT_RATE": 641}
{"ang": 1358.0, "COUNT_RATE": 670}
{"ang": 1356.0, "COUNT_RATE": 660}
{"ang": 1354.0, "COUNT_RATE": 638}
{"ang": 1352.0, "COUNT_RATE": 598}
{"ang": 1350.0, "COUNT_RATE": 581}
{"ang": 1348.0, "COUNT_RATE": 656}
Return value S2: 0.63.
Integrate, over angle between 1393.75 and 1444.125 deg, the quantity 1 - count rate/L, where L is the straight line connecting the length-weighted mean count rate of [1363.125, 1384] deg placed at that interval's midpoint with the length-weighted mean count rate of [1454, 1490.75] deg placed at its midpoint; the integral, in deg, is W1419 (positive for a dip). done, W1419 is 5.60 deg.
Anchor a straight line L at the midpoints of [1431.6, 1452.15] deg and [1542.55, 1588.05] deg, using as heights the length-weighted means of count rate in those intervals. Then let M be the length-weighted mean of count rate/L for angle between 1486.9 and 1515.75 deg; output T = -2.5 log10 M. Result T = 0.05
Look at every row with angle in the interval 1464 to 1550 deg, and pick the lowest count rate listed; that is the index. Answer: 353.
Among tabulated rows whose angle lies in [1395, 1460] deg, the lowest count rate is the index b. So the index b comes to 433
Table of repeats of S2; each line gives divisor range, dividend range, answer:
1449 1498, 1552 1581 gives 0.91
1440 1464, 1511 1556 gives 0.85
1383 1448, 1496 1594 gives 0.78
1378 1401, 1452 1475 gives 0.78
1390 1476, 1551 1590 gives 0.85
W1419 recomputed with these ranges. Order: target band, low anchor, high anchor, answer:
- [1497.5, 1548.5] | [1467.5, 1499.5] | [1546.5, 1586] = 4.7 deg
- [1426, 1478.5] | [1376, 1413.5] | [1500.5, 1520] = 2.6 deg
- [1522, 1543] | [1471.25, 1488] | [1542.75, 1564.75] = 2.7 deg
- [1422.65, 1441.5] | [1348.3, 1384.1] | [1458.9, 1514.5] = 2.2 deg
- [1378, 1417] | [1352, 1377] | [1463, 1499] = 3.0 deg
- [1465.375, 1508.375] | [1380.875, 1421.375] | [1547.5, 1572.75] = 3.3 deg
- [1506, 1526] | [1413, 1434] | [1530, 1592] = 2.5 deg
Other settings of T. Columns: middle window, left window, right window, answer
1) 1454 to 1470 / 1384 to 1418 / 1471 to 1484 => 0.03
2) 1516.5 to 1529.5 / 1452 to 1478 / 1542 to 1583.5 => 0.17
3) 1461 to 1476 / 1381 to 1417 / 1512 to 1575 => 0.05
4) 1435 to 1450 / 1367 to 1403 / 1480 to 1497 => 0.11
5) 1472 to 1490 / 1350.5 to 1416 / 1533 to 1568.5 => 0.09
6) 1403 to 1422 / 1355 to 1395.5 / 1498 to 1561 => 0.11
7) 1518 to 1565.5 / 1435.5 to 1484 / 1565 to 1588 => 0.06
